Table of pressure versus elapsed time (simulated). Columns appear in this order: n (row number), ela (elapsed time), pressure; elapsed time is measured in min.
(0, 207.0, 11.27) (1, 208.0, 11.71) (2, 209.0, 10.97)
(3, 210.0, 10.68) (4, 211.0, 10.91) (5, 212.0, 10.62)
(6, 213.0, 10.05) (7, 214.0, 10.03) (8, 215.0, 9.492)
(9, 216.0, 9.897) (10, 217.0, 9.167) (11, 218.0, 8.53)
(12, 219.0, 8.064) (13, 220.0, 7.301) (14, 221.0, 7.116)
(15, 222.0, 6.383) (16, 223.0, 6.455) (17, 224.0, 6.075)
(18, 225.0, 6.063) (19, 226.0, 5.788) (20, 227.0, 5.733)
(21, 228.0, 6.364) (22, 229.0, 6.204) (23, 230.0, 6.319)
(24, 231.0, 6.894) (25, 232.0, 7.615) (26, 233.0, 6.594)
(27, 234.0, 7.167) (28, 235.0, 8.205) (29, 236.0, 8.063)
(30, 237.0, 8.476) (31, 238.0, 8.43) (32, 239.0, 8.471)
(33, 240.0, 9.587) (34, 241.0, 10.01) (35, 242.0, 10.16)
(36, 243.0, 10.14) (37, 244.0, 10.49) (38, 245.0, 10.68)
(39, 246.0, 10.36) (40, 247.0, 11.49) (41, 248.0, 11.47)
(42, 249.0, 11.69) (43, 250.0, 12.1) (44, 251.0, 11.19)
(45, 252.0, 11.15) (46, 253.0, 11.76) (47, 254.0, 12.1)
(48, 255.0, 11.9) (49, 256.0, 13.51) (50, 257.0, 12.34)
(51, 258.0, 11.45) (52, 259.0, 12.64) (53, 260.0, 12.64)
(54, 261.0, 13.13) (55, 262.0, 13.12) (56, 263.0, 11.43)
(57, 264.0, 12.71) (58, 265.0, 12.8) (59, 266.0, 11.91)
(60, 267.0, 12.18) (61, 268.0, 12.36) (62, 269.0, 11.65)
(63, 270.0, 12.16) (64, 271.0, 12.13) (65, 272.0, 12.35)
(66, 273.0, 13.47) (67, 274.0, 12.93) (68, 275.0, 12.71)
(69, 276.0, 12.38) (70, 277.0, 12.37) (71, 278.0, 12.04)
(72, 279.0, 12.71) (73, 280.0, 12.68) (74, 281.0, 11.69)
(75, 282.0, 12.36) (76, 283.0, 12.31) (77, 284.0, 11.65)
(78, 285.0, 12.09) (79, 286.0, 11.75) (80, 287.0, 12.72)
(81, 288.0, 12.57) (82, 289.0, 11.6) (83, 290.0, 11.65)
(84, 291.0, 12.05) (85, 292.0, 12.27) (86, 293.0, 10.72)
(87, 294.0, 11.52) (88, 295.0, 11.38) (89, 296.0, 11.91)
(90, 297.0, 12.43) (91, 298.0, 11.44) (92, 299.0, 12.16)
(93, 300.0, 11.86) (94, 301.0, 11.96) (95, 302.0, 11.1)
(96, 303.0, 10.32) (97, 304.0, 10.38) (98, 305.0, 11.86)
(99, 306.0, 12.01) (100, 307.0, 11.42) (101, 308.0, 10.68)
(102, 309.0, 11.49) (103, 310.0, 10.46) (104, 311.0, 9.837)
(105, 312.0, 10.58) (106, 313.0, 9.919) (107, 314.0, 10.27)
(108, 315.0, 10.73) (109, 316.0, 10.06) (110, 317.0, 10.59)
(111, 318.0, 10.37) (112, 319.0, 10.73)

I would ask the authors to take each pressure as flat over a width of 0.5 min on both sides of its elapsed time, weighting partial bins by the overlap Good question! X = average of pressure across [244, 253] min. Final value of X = 11.3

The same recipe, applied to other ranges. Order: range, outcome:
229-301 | 11.3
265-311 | 11.9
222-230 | 6.13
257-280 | 12.4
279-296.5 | 12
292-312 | 11.3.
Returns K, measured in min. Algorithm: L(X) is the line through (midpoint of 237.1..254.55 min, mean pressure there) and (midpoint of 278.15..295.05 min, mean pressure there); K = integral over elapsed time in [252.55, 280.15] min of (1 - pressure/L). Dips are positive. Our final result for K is -2.69 min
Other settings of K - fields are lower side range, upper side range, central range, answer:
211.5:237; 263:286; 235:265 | -3.1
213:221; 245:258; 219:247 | 6.5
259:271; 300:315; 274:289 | -0.6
